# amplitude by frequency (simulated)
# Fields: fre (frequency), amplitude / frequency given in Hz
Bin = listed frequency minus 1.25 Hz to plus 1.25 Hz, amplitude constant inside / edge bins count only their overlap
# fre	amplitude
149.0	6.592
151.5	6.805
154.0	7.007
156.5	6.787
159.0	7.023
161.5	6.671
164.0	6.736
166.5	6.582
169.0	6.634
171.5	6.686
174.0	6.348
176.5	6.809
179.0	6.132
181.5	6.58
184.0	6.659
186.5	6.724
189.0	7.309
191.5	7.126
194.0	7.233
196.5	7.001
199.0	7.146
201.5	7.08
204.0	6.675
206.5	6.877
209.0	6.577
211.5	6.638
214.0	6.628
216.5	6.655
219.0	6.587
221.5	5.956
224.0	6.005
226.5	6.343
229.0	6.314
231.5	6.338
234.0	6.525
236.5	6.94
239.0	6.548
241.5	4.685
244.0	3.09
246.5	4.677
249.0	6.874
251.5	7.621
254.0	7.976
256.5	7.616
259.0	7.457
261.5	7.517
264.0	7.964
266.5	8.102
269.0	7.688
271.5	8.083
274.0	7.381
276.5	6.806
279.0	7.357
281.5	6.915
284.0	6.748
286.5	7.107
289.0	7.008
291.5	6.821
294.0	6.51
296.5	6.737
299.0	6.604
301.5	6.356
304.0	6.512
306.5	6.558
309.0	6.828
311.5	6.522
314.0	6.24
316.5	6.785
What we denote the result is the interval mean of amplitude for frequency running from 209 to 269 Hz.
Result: 6.59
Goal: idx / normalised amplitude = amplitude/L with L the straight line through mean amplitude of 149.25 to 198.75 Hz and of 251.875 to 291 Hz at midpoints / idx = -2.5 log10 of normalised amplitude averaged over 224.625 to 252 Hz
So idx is 0.21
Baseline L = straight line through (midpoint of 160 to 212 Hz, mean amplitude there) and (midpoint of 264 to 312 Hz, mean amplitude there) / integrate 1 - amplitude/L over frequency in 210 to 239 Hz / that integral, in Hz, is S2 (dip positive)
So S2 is 1.7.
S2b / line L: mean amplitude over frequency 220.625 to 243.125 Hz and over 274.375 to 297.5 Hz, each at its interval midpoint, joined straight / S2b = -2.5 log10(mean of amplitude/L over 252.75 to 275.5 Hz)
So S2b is -0.17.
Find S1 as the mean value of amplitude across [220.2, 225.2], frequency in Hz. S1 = 5.99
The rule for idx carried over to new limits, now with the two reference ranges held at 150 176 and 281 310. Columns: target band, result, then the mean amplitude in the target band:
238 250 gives 0.298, 5.11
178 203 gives -0.028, 6.9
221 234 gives 0.082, 6.24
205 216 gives 0.008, 6.68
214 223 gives 0.050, 6.42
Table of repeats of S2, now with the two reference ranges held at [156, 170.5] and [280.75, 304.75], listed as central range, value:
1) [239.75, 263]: 1.11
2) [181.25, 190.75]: -0.18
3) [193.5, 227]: 0.34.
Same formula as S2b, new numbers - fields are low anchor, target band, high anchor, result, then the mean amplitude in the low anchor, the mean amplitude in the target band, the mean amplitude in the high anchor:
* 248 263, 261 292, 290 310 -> -0.04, 7.53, 7.35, 6.62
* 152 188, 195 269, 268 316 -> 0.02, 6.68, 6.65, 6.88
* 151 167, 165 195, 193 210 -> 0.02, 6.81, 6.73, 6.94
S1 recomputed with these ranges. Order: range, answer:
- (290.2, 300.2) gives 6.67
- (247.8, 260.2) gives 7.51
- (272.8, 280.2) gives 7.18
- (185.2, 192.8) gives 7.05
